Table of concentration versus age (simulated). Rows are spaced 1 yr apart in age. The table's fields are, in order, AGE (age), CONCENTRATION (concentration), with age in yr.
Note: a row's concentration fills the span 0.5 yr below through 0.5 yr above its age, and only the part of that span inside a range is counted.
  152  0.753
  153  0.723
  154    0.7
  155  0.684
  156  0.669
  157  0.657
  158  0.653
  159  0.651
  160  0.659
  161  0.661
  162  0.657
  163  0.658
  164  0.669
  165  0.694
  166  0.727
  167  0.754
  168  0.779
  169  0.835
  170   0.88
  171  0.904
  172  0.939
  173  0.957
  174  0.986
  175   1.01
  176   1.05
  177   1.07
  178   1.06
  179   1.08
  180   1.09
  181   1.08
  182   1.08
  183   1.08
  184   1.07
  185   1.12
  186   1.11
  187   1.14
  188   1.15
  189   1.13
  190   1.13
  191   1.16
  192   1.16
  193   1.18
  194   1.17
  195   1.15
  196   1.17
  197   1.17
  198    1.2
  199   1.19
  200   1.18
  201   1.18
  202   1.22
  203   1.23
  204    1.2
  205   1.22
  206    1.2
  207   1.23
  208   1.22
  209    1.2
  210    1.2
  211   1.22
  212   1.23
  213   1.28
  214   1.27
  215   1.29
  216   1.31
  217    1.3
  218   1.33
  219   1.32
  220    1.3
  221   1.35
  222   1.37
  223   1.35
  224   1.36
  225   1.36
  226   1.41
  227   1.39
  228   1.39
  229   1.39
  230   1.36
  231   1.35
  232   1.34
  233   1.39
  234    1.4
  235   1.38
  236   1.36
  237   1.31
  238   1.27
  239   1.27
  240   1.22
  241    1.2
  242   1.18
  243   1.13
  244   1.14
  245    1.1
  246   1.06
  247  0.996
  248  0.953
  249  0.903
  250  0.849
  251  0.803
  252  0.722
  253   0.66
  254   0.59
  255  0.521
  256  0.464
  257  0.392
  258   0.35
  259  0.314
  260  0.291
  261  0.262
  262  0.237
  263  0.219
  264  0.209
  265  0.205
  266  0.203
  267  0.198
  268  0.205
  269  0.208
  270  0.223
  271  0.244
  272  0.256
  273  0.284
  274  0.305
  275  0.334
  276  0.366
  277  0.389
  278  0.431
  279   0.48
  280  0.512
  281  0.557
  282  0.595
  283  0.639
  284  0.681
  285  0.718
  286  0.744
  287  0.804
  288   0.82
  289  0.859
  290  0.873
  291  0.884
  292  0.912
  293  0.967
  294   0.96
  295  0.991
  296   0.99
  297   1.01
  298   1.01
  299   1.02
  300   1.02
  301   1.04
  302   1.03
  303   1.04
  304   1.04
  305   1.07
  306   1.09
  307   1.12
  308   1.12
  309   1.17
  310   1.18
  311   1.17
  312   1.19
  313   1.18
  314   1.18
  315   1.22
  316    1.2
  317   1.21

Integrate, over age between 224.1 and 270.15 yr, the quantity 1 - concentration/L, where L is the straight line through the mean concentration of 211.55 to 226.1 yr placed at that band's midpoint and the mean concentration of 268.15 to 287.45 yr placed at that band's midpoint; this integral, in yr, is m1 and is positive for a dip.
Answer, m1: 5.3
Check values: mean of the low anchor 1.32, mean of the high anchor 0.456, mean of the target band 0.865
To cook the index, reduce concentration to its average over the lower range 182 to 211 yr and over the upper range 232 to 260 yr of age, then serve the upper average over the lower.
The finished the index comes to 0.82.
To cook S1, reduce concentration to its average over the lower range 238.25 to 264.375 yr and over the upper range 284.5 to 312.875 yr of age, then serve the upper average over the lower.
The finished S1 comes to 1.3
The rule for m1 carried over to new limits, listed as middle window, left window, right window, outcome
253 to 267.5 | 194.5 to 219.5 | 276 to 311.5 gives 9.8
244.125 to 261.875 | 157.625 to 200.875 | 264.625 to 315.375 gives 3.8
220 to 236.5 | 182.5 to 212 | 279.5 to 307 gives -4.4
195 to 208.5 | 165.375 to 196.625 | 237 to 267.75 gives -3.7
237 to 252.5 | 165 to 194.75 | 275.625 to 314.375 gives -1.8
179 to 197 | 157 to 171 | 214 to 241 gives -3.3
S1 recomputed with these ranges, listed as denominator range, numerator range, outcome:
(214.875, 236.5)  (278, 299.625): 0.59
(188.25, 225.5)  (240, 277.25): 0.44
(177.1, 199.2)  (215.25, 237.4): 1.20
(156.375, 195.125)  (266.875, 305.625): 0.73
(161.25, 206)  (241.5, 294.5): 0.57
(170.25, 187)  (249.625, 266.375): 0.41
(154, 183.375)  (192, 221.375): 1.45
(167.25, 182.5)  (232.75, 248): 1.24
